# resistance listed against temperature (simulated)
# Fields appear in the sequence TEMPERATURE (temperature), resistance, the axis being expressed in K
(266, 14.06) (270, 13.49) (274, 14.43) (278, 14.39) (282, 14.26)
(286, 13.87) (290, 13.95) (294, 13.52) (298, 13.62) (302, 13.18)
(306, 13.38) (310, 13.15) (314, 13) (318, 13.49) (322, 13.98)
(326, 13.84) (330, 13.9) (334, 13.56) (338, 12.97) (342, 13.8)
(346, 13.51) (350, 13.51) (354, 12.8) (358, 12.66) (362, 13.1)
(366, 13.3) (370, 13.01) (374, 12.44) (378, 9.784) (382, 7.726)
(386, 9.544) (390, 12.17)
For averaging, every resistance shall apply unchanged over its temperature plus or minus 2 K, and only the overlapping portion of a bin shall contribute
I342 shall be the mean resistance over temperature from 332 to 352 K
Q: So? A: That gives 13.5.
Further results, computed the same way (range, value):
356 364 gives 12.9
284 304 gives 13.6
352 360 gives 12.7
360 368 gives 13.2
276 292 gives 14.1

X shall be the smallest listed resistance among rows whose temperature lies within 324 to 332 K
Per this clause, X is 13.84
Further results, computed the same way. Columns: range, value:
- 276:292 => 13.87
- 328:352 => 12.97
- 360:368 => 13.1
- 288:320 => 13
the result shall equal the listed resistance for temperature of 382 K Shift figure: 7.726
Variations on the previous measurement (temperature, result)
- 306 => 13.38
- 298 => 13.62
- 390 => 12.17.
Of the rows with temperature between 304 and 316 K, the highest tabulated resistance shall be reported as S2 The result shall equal 13.38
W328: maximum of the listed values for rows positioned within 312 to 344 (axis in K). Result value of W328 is 13.98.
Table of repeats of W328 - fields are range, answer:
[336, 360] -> 13.8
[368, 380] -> 13.01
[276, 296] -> 14.39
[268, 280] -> 14.43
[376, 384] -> 9.784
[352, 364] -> 13.1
